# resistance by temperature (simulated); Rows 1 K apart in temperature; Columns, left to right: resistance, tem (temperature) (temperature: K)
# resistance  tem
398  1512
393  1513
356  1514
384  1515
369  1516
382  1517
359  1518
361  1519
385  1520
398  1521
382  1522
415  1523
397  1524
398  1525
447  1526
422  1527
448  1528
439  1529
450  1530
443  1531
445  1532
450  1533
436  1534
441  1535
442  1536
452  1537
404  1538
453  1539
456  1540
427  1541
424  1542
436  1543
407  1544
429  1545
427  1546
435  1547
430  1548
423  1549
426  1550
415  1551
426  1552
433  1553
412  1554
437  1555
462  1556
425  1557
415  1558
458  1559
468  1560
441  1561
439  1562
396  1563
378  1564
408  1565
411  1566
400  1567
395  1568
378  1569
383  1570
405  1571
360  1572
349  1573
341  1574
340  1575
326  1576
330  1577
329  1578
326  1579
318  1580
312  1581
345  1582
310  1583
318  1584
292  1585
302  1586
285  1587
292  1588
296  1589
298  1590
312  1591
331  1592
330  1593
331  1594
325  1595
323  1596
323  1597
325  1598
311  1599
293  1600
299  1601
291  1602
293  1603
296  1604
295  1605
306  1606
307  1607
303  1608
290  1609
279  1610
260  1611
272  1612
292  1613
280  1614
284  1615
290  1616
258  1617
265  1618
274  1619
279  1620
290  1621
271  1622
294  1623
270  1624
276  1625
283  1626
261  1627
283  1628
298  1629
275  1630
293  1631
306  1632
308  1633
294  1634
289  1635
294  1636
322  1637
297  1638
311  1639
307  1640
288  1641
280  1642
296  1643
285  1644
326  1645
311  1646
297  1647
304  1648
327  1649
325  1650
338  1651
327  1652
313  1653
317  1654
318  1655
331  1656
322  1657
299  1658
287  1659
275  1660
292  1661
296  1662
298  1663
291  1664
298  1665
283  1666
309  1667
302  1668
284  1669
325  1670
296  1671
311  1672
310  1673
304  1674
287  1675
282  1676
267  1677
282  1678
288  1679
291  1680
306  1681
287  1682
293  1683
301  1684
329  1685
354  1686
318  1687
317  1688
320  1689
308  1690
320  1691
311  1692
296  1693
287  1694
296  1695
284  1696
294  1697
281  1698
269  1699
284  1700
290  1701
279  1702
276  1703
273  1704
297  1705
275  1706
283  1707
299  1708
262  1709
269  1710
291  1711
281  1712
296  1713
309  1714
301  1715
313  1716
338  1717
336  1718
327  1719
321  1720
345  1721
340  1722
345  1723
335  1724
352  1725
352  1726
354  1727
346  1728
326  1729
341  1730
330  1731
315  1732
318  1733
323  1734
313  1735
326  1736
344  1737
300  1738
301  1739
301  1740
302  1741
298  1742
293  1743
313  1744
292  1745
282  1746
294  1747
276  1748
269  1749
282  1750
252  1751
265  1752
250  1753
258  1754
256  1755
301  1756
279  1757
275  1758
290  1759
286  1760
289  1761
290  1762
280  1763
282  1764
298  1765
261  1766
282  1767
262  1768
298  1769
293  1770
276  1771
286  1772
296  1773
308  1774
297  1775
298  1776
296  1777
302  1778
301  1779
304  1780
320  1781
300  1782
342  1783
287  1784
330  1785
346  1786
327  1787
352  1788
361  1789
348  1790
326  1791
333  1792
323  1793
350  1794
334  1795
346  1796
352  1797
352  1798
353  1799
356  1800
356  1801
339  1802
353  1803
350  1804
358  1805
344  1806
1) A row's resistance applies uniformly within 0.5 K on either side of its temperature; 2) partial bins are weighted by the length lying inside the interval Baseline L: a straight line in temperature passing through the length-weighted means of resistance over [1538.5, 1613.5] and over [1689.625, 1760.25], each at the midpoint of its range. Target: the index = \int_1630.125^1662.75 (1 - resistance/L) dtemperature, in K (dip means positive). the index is 2.7 K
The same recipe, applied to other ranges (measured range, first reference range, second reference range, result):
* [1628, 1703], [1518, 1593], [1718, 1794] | 9.69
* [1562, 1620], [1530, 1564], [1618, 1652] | 7.02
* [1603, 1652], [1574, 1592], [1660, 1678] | 1.91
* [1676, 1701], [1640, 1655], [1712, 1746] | 1.33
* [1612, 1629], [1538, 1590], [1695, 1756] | 3.72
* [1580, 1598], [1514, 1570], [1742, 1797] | 3.69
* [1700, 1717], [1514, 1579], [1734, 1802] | 2.26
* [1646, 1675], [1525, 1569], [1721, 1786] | 4.28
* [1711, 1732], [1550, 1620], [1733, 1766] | -2.12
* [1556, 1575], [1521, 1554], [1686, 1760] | 0.35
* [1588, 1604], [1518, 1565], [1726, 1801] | 3.46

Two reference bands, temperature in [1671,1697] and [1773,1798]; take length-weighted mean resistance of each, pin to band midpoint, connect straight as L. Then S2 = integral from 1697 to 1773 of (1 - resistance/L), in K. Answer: 3.6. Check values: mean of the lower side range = 302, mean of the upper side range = 324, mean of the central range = 298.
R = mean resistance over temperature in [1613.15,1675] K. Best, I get 297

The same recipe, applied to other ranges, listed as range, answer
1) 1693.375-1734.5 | 308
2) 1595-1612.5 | 299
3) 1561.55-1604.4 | 336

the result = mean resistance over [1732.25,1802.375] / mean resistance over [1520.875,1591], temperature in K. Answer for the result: 0.77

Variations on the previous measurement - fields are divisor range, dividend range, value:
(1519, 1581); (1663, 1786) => 0.73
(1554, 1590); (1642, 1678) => 0.83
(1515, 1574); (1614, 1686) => 0.71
